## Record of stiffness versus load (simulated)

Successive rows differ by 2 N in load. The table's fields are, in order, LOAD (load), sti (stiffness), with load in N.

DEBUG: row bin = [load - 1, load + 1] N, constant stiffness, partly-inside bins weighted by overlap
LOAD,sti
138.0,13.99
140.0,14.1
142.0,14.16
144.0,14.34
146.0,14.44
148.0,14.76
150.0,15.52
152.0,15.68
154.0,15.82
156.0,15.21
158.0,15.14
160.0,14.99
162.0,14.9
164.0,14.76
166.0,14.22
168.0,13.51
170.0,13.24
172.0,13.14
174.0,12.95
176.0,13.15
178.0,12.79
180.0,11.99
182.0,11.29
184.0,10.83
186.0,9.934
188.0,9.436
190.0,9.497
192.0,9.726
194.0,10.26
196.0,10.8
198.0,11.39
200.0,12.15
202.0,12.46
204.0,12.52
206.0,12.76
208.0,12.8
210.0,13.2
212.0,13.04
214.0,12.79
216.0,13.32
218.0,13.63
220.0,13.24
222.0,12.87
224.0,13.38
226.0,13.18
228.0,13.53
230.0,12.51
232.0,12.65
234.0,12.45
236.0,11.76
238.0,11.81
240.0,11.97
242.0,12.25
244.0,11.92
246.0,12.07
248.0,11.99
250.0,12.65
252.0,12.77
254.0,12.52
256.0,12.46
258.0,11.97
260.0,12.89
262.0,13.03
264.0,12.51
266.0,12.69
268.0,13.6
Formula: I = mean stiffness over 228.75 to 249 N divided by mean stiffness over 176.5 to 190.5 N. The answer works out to 1.1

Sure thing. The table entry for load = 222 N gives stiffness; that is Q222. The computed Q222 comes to 12.87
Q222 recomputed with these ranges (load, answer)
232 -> 12.65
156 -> 15.21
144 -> 14.34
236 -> 11.76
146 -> 14.44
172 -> 13.14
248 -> 11.99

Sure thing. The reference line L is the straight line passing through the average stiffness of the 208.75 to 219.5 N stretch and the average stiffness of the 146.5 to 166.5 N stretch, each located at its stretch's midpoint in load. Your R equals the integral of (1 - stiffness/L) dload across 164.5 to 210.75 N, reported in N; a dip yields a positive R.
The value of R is 7.01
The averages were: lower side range 15.1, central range 11.9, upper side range 13.2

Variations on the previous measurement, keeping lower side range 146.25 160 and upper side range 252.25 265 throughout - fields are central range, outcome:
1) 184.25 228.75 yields 5.81 N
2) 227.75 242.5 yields 0.97 N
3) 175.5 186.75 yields 2.26 N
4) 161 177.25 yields 1.26 N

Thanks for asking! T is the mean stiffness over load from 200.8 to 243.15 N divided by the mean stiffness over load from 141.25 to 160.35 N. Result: 0.85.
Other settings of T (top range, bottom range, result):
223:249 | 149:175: 0.85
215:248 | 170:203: 1.11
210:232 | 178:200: 1.23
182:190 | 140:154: 0.68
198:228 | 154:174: 0.90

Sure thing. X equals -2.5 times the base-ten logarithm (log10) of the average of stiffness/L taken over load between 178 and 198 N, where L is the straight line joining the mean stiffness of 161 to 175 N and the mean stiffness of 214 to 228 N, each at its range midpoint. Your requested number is 0.27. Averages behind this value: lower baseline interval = 13.8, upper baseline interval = 13.3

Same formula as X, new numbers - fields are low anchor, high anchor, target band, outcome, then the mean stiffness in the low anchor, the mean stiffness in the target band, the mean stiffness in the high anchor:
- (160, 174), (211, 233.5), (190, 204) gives 0.21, 14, 11.1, 13.1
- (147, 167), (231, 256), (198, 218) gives 0.05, 15.1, 12.8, 12.2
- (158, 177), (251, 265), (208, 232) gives 0.00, 13.9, 13.1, 12.6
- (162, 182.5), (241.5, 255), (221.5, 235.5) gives -0.03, 13.2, 12.9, 12.3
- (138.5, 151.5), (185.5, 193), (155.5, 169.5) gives -0.16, 14.6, 14.6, 9.63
